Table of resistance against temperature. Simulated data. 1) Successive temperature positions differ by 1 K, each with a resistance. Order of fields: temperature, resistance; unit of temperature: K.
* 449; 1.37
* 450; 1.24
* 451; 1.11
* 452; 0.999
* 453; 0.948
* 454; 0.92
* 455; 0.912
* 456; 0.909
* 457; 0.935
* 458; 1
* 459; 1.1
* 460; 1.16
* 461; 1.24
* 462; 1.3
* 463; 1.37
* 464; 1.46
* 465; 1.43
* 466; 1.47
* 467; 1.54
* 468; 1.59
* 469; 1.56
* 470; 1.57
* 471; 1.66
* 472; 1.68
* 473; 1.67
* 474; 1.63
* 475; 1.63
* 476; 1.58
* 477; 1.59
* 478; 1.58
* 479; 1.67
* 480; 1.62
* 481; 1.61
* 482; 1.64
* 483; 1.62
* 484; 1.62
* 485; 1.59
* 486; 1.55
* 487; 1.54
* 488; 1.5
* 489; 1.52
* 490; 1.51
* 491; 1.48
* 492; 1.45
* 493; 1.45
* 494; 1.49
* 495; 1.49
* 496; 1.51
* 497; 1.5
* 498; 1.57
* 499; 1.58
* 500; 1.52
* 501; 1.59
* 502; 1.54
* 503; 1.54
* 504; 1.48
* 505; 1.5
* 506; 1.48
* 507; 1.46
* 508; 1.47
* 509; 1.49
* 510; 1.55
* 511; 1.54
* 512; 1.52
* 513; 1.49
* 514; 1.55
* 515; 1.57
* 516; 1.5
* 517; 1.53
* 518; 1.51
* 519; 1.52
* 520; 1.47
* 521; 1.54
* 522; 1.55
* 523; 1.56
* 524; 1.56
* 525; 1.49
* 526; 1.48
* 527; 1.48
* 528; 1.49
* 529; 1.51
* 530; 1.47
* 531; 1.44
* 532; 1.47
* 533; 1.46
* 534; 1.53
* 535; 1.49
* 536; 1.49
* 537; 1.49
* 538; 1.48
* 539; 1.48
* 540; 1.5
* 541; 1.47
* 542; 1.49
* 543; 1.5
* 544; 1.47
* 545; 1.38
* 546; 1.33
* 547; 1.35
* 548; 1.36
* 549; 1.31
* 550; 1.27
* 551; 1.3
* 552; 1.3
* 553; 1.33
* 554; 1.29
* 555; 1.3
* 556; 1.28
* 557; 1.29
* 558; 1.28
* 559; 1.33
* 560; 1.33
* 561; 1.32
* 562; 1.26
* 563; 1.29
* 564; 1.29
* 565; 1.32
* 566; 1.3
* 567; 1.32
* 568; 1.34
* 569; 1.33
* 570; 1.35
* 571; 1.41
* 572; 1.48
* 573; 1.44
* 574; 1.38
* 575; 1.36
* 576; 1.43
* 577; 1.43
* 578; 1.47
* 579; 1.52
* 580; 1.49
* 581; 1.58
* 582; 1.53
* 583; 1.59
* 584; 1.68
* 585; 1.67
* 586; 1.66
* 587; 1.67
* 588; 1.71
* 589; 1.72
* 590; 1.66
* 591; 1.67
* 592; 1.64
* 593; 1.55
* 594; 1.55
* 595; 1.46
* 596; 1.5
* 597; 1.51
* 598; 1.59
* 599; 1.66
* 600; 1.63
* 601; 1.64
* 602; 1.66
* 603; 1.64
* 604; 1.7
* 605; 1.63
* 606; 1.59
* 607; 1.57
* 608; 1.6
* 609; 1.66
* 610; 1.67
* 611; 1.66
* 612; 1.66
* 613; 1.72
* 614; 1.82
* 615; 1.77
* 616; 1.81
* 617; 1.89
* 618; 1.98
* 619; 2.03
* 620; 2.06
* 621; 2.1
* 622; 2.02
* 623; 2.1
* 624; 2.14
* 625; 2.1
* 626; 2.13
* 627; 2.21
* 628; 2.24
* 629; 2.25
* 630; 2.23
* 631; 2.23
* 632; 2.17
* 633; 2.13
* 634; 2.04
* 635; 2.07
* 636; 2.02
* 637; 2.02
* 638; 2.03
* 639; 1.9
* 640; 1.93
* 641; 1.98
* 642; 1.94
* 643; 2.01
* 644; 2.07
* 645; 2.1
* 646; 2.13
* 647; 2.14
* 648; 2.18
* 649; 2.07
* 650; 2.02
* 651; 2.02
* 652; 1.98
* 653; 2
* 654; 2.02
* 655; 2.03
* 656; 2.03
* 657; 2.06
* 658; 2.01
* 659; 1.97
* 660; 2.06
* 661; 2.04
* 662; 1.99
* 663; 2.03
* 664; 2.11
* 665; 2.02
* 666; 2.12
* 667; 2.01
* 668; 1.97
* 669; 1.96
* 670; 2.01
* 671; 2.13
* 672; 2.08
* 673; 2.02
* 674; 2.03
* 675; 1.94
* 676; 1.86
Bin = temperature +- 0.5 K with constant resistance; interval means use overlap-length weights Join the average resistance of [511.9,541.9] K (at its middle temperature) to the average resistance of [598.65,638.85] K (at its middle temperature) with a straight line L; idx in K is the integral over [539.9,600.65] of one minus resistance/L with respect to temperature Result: 8.9 K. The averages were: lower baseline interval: 1.5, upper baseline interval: 1.91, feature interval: 1.45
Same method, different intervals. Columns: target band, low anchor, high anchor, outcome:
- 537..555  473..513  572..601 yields 1.9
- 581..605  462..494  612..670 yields 3.5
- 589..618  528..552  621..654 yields 3.2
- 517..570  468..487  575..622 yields 7.5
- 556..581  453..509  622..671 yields 5.8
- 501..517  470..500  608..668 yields 1.2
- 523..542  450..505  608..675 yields 1.6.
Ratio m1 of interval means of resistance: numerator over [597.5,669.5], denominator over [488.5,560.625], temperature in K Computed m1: 1.3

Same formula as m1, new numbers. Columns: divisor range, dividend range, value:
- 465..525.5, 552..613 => 0.97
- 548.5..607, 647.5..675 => 1.38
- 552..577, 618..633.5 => 1.60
